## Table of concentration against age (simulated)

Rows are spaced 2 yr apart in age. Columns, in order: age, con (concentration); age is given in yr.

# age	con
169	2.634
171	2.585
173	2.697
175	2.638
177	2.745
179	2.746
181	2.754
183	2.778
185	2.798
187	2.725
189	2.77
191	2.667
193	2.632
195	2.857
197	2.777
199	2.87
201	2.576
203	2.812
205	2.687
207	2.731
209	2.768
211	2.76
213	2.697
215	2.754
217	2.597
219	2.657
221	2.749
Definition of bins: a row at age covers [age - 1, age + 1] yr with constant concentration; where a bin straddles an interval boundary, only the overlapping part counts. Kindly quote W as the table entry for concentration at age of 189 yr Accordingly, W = 2.77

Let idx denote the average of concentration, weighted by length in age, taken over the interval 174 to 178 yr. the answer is 2.69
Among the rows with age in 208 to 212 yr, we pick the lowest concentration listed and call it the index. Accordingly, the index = 2.76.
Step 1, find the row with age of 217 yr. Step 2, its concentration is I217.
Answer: 2.597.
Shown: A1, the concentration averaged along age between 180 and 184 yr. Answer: 2.77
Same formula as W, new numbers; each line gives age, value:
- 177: 2.745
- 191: 2.667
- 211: 2.76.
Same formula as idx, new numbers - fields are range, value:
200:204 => 2.69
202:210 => 2.75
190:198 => 2.73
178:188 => 2.76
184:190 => 2.76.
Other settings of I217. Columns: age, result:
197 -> 2.777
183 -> 2.778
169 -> 2.634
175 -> 2.638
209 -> 2.768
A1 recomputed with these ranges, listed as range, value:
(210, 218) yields 2.7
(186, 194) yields 2.7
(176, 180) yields 2.75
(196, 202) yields 2.74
